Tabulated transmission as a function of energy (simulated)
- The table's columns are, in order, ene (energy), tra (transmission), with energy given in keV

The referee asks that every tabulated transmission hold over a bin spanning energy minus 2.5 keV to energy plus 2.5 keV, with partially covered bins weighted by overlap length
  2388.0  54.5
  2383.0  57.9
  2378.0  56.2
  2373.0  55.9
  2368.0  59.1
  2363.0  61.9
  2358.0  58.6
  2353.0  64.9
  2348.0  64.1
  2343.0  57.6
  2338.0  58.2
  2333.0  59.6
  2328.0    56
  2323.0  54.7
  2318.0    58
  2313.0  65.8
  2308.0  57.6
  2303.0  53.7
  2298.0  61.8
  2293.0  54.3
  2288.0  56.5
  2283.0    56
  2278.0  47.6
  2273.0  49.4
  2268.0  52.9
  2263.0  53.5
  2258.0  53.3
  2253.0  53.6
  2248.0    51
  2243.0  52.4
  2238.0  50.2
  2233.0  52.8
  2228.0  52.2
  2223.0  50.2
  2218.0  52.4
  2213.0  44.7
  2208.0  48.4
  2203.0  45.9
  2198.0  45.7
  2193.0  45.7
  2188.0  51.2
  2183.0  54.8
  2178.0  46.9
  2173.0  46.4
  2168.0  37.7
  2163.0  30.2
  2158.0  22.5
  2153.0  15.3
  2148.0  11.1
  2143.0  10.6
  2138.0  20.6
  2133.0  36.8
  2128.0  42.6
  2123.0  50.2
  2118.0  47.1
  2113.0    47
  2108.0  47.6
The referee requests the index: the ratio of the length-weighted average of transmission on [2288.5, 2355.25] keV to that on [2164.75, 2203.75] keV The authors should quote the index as 1.3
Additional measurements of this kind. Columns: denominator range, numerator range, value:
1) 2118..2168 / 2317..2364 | 2.10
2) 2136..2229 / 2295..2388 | 1.53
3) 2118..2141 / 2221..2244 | 1.36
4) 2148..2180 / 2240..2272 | 1.68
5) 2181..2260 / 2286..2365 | 1.17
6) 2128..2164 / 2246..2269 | 2.39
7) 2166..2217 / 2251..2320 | 1.18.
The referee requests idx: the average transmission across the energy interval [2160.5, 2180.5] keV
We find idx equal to 40.3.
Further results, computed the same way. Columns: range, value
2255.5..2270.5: 53.2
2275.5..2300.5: 55.2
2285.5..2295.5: 55.4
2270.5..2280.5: 48.5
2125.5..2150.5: 24.3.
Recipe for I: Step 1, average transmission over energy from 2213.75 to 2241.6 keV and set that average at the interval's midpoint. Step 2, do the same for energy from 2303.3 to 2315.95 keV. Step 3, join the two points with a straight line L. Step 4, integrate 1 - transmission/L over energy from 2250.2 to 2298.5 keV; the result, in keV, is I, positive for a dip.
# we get 2.4 keV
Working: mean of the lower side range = 51.2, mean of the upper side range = 60.2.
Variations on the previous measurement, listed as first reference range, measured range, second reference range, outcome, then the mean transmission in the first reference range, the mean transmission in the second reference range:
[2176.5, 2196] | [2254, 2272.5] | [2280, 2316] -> 0.81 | 49.7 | 57.8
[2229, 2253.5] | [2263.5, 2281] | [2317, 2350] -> 1.12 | 51.9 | 58.2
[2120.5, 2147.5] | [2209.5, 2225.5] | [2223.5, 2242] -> -0.23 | 30.6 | 51.6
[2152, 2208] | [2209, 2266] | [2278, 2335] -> -3.47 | 41.2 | 57.2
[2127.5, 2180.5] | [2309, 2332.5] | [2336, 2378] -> -1.93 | 28.6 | 59.8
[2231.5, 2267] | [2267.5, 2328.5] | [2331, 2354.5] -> 1.06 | 52.4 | 60.7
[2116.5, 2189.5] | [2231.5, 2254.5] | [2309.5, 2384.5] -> -2.96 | 34.5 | 59.2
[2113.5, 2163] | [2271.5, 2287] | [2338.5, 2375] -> -0.72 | 29.4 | 60.2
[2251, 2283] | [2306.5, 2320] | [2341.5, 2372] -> -1.00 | 52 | 60.9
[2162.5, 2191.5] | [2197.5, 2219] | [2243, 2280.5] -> 0.26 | 45.6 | 51.7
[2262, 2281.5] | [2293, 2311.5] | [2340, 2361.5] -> -0.94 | 50.9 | 61.3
